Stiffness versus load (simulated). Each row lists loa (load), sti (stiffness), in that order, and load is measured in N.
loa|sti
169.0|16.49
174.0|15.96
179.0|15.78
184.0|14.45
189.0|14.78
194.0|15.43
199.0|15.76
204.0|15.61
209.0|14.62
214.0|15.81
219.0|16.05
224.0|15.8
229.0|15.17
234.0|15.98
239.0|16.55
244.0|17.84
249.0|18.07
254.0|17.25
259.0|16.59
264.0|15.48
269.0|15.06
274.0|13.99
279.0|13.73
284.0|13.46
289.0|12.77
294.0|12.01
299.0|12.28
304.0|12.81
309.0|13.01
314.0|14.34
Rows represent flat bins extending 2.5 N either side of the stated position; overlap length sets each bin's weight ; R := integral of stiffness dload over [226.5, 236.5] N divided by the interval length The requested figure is 15.6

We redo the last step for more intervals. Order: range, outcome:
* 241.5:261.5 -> 17.4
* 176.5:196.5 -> 15.1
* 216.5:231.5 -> 15.7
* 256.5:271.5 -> 15.7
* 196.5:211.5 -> 15.3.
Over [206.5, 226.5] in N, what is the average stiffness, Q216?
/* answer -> 15.6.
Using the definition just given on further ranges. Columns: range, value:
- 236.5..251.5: 17.5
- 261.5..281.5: 14.6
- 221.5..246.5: 16.3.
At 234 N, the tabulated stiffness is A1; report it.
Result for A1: 15.98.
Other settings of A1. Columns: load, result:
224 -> 15.8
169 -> 16.49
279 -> 13.73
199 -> 15.76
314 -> 14.34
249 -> 18.07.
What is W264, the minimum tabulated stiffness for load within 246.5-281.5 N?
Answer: 13.73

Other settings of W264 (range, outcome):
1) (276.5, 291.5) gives 12.77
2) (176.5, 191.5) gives 14.45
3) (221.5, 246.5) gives 15.17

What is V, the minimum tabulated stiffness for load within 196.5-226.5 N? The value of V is 14.62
